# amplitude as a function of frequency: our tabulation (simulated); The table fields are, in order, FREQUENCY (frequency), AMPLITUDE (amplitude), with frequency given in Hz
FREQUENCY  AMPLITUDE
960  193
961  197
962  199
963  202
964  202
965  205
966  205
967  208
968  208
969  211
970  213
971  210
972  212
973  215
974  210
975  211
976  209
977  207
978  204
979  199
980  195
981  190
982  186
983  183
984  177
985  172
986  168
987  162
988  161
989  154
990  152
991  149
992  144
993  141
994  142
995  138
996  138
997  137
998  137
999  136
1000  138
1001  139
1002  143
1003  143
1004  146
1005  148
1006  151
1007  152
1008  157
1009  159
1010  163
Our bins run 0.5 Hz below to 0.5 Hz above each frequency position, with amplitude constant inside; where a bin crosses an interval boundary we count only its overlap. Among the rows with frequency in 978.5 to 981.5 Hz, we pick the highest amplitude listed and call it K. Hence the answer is 199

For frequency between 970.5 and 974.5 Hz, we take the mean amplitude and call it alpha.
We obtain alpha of 212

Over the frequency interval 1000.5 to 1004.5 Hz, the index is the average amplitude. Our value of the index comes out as 143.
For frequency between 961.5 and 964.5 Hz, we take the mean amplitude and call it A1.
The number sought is 201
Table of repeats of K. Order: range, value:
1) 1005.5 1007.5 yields 152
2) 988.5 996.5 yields 154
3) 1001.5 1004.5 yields 146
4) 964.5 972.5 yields 213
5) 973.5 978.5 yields 211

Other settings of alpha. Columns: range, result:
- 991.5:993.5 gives 142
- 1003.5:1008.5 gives 151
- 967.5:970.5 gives 211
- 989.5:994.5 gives 146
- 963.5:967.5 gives 205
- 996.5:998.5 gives 137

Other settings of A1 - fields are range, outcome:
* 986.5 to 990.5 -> 157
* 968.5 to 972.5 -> 212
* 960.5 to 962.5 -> 198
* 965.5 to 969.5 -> 208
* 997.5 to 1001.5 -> 138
